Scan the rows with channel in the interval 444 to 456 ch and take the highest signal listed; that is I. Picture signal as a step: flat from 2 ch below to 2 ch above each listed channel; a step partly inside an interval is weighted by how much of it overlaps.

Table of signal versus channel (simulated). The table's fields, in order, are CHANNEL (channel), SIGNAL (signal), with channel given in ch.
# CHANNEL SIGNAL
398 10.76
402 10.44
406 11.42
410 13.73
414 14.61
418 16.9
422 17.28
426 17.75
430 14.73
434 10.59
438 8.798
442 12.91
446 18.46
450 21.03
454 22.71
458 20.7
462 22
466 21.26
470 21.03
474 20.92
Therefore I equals 22.71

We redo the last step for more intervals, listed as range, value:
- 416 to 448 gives 18.46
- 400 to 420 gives 16.9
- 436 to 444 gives 12.91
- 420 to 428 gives 17.75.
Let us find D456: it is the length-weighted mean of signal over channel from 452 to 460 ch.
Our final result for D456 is 21.7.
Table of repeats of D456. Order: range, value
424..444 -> 13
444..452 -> 19.7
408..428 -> 16.1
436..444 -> 10.9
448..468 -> 21.5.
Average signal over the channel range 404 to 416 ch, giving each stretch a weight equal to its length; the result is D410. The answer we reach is 13.3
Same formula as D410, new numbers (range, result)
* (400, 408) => 10.9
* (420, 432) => 16.6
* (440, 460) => 19.2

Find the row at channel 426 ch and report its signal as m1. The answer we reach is 17.75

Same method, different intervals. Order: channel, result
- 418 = 16.9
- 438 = 8.798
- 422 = 17.28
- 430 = 14.73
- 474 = 20.92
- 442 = 12.91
